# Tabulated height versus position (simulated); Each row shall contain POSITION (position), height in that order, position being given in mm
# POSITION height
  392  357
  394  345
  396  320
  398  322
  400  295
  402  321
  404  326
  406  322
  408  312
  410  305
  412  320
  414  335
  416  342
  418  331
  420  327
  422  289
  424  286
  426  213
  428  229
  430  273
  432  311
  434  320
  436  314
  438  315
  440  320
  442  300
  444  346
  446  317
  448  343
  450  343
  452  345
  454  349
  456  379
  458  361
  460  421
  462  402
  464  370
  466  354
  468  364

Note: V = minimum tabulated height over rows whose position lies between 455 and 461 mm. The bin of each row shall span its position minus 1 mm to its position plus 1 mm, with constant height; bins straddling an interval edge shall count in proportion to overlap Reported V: 361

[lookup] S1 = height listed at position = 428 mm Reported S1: 229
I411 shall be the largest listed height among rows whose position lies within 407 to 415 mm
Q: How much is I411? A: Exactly 335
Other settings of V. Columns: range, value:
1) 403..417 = 305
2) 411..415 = 320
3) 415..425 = 286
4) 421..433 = 213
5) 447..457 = 343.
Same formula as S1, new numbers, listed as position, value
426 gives 213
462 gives 402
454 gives 349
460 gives 421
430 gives 273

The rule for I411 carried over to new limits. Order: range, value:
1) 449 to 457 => 379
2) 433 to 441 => 320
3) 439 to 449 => 346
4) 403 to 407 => 326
